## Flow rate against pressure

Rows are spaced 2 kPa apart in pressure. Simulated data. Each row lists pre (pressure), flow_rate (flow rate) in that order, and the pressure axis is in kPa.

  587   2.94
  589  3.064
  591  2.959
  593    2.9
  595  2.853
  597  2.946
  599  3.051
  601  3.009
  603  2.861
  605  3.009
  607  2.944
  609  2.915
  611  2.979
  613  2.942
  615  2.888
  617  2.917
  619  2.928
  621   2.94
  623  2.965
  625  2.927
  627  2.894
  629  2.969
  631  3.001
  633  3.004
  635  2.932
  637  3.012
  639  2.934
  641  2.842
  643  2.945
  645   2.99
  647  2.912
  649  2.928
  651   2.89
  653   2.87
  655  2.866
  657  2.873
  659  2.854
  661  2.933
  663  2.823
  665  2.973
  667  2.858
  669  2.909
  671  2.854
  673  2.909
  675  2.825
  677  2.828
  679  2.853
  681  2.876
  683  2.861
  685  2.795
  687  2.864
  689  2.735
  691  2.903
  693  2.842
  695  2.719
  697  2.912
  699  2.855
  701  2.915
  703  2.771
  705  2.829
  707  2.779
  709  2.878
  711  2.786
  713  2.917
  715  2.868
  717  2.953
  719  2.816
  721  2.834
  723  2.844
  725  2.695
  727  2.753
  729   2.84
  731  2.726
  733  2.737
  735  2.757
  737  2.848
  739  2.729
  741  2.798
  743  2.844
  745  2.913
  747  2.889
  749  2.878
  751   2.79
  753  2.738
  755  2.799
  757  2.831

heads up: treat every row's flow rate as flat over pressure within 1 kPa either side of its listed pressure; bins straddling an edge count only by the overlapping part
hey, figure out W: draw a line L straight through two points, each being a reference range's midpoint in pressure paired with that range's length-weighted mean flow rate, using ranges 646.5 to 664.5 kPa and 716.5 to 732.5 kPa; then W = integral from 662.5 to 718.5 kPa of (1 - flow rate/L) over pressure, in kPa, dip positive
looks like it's -0.22 kPa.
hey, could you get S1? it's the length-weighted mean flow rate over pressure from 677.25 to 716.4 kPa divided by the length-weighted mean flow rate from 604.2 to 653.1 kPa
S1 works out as 0.97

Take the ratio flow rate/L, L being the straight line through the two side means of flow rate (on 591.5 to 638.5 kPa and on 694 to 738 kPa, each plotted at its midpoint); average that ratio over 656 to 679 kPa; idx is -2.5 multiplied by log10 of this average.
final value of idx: 0.00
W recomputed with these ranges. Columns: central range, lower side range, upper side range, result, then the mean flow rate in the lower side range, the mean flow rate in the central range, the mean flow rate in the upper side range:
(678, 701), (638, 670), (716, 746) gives 0.12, 2.9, 2.84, 2.81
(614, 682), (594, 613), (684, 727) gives -0.24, 2.95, 2.91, 2.83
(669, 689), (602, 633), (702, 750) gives 0.16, 2.94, 2.85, 2.82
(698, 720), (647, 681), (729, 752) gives -0.10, 2.88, 2.85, 2.81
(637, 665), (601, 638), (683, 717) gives 0.02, 2.95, 2.9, 2.84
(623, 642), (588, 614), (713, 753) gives -0.16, 2.96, 2.95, 2.82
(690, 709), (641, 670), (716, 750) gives 0.09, 2.9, 2.84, 2.81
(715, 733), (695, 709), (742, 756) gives 0.19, 2.84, 2.81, 2.84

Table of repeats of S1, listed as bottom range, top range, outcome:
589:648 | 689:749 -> 0.96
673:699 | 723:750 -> 0.99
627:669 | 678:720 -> 0.97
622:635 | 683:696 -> 0.95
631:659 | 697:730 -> 0.97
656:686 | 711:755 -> 0.98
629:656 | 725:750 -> 0.96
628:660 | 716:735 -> 0.96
